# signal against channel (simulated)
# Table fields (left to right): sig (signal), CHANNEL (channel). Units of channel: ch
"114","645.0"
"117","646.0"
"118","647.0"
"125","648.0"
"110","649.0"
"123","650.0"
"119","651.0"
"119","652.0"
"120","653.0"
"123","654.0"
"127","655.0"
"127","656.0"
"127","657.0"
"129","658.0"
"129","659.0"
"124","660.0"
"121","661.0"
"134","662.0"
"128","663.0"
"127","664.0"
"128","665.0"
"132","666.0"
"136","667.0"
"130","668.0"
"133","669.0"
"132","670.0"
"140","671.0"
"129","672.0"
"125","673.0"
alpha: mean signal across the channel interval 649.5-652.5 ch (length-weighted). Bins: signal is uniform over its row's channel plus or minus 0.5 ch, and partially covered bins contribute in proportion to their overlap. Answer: 120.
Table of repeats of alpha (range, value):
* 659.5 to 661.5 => 122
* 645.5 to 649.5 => 118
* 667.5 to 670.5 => 132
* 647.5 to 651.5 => 119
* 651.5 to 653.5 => 120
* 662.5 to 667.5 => 130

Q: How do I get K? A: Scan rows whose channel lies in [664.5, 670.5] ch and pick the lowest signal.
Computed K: 128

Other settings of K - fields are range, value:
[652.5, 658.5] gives 120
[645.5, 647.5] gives 117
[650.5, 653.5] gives 119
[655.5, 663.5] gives 121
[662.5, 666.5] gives 127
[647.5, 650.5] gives 110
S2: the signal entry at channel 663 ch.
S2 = 128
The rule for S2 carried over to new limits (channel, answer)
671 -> 140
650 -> 123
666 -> 132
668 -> 130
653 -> 120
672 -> 129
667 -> 136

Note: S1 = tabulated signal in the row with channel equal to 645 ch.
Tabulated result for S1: 114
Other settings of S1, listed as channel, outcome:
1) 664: 127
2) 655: 127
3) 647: 118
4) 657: 127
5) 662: 134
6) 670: 132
